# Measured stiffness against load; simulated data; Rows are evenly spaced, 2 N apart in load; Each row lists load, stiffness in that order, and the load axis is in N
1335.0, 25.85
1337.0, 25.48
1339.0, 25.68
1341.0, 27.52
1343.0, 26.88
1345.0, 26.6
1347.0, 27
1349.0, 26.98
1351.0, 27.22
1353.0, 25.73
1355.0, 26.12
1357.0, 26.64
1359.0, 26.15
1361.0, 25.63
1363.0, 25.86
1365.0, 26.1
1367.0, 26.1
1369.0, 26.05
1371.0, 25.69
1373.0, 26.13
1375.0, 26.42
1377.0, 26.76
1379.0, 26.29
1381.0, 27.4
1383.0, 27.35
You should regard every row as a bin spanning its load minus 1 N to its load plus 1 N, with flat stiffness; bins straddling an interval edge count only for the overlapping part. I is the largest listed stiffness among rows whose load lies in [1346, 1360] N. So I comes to 27.22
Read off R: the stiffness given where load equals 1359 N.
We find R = 26.15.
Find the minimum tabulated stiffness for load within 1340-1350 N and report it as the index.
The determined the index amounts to 26.6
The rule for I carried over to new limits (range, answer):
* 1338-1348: 27.52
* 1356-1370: 26.64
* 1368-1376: 26.42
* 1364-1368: 26.1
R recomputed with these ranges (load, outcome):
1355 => 26.12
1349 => 26.98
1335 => 25.85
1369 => 26.05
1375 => 26.42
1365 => 26.1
